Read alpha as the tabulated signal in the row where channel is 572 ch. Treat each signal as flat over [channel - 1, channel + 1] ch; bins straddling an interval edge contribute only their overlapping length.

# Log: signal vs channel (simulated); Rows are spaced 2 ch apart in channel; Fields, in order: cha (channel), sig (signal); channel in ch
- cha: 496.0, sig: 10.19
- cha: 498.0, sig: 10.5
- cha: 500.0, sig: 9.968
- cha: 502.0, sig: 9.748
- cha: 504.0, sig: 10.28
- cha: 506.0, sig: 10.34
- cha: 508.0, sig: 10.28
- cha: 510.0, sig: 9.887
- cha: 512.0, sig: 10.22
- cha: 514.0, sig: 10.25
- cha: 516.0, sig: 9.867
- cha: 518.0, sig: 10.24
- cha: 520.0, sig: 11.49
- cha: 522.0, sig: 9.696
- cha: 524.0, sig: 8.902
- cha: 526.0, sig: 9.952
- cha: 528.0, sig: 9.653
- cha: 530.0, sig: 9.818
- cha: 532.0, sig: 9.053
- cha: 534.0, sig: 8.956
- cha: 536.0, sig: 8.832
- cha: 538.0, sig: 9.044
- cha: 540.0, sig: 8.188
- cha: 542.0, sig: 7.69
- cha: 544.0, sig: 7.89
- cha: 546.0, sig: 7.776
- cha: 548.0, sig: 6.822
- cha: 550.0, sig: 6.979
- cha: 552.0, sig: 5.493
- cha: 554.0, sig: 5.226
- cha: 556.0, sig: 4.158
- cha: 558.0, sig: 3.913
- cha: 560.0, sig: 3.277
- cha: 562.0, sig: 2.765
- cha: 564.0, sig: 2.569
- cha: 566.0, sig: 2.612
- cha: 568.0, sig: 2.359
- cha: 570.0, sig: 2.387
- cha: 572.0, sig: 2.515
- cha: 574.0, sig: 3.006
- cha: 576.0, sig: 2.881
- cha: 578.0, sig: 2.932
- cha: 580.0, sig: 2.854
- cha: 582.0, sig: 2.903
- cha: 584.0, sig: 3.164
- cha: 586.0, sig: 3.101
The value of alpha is 2.515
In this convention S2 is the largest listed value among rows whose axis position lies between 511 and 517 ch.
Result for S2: 10.25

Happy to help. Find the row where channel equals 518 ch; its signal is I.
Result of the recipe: 10.24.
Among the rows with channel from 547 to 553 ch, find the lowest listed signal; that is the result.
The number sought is 5.493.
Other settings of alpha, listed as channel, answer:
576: 2.881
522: 9.696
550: 6.979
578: 2.932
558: 3.913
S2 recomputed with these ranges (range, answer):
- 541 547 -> 7.89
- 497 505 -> 10.5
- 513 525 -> 11.49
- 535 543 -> 9.044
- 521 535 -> 9.952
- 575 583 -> 2.932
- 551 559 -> 5.493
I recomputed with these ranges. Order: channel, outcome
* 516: 9.867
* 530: 9.818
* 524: 8.902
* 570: 2.387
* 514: 10.25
